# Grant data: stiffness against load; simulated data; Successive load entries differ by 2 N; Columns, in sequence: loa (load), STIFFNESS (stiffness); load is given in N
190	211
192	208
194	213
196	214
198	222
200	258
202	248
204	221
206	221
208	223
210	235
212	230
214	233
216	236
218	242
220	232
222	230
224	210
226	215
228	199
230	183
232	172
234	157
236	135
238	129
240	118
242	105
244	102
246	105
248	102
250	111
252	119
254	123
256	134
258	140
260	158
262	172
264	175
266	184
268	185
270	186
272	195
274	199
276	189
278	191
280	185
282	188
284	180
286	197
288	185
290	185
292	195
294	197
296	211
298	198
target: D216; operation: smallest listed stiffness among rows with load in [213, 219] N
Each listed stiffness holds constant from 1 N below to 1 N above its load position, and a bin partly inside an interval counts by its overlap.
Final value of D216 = 233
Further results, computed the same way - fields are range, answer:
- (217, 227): 210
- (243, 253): 102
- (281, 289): 180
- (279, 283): 185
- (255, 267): 134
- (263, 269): 175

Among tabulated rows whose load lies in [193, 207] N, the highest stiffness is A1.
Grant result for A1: 258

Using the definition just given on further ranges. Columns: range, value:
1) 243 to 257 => 134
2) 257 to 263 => 172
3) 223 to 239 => 215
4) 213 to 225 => 242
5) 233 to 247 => 157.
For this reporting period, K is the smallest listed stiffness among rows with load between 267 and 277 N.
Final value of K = 185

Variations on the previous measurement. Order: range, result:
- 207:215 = 223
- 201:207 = 221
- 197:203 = 222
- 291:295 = 195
